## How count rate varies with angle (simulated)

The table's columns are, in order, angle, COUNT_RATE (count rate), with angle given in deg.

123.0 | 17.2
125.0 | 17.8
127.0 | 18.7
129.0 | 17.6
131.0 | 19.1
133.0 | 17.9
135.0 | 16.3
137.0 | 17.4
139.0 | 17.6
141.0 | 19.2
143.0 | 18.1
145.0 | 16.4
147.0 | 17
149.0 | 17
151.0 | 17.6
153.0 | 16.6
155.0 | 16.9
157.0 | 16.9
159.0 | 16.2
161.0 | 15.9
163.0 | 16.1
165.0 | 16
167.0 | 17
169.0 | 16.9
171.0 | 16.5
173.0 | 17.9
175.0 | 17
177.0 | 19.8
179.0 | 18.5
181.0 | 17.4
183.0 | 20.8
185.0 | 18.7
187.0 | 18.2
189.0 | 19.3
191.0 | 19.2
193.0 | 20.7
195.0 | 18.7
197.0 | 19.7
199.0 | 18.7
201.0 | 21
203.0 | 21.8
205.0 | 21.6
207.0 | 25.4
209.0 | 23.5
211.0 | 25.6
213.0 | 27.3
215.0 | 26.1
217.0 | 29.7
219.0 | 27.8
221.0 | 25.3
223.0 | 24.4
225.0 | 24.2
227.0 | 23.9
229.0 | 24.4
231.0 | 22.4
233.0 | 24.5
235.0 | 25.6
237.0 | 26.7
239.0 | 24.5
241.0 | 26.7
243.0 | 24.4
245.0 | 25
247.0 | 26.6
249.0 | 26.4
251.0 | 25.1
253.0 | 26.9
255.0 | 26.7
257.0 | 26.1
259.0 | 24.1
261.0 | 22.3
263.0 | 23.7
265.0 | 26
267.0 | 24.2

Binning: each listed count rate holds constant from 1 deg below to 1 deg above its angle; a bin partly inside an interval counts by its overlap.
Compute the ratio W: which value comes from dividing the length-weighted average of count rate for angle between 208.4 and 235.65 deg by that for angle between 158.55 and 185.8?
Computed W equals 1.45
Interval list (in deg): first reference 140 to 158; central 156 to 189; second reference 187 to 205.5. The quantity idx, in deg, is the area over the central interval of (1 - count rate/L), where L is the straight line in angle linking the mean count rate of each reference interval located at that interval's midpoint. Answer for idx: 1.9 deg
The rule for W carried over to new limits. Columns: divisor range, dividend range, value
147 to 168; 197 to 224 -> 1.46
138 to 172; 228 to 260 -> 1.50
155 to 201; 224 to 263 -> 1.39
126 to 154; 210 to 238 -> 1.45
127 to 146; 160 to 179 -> 0.96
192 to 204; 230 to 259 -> 1.27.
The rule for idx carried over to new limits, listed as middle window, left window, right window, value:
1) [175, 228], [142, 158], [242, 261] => -1.6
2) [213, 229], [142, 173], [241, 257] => -1.9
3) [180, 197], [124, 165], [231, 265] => 1.2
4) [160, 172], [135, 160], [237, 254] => 1.5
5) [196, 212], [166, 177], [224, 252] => -0.8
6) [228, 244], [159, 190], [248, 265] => -1.1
